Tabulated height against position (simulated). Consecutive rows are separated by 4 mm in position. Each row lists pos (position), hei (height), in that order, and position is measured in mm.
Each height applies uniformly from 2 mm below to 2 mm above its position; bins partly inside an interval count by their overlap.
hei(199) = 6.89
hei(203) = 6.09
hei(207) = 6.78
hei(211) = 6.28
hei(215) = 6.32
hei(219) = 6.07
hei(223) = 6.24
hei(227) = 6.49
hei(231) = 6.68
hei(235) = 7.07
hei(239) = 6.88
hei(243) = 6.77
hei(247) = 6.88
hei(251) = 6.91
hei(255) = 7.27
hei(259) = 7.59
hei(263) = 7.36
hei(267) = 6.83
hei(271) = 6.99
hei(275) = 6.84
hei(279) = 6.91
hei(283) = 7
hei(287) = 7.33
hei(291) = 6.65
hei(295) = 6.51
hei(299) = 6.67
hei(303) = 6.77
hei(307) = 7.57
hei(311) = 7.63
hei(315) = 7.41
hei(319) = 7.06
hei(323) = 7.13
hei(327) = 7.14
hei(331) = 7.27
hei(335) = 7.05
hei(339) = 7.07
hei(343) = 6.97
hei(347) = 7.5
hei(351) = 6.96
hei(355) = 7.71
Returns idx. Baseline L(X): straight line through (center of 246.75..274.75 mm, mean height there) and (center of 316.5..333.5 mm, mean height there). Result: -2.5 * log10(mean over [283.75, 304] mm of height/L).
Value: 0.052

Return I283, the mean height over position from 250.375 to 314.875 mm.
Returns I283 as 7.07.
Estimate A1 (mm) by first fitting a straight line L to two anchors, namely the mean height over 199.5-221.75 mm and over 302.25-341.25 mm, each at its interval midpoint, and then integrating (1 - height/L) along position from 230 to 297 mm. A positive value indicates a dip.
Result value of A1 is -2.1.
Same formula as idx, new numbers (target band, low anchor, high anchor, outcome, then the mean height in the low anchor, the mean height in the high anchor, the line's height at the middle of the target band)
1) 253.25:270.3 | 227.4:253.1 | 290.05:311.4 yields -0.06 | 6.84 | 6.93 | 6.88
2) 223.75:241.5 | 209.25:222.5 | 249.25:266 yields -0.02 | 6.22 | 7.26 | 6.64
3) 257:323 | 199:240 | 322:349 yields -0.03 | 6.5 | 7.16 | 6.9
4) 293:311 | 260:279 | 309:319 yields 0.05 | 7.03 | 7.43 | 7.32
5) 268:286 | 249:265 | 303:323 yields 0.05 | 7.28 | 7.32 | 7.3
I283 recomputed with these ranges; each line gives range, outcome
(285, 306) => 6.82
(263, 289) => 7.01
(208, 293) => 6.83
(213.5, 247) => 6.59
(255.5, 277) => 7.13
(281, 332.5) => 7.09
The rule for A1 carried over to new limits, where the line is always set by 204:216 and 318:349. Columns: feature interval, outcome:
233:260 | -1.55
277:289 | -0.38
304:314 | -0.69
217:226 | 0.44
